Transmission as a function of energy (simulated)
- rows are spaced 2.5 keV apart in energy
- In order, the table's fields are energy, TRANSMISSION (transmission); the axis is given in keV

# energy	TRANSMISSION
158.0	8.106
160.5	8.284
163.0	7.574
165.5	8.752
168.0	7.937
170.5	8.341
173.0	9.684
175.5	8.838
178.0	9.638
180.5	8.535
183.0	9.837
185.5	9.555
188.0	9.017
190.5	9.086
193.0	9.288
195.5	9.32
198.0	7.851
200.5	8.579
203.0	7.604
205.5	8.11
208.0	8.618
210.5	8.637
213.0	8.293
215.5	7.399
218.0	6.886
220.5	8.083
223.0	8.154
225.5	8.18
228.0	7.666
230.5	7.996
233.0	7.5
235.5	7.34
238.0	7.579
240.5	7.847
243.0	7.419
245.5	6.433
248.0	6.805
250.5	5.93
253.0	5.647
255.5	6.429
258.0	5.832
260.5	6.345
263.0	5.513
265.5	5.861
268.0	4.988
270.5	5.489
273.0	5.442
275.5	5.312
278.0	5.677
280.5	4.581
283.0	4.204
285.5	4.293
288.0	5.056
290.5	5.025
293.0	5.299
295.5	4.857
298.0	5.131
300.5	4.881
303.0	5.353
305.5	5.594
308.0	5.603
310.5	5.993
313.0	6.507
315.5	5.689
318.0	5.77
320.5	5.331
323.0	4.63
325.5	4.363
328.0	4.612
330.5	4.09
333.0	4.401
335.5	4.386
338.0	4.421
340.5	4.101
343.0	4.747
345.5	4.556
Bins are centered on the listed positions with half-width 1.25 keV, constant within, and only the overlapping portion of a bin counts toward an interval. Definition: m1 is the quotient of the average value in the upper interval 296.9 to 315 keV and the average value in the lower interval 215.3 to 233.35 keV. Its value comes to 0.72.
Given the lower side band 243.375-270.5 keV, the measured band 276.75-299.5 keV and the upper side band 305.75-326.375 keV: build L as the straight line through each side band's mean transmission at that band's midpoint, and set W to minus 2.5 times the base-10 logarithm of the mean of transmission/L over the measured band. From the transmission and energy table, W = 0.17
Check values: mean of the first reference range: 6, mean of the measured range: 4.9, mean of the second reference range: 5.51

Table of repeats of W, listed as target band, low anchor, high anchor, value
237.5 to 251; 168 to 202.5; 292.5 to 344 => 0.03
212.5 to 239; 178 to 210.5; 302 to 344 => 0.02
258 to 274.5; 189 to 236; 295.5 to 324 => 0.19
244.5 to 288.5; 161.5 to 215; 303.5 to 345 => 0.19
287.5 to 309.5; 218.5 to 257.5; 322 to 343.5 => 0.04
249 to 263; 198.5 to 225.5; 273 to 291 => 0.01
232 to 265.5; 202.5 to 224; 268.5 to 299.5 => -0.02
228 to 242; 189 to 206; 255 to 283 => -0.10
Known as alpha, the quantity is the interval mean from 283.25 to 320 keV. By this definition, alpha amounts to 5.33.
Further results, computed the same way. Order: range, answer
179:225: 8.49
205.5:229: 8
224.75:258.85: 7.04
